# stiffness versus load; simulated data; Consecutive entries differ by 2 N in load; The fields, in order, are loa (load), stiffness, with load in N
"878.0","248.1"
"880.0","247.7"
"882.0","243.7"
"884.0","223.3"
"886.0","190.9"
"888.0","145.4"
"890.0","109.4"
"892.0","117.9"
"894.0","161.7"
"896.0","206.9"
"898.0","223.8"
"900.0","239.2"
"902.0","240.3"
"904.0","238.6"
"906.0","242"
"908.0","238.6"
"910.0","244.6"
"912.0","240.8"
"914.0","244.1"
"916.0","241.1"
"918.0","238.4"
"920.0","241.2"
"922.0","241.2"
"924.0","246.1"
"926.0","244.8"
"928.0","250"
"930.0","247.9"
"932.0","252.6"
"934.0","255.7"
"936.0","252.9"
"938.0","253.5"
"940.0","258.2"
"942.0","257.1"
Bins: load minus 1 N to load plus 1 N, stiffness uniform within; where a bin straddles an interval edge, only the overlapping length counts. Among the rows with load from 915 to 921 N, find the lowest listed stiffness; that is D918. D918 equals 238.4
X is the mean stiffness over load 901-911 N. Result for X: 241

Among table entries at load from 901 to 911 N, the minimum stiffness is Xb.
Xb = 238.6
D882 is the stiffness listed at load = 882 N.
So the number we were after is 243.7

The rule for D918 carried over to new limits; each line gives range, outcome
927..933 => 247.9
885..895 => 109.4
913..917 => 241.1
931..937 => 252.6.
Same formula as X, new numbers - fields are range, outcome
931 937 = 254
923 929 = 247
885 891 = 149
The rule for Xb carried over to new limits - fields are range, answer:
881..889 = 145.4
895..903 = 206.9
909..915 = 240.8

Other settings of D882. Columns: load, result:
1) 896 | 206.9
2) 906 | 242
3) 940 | 258.2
